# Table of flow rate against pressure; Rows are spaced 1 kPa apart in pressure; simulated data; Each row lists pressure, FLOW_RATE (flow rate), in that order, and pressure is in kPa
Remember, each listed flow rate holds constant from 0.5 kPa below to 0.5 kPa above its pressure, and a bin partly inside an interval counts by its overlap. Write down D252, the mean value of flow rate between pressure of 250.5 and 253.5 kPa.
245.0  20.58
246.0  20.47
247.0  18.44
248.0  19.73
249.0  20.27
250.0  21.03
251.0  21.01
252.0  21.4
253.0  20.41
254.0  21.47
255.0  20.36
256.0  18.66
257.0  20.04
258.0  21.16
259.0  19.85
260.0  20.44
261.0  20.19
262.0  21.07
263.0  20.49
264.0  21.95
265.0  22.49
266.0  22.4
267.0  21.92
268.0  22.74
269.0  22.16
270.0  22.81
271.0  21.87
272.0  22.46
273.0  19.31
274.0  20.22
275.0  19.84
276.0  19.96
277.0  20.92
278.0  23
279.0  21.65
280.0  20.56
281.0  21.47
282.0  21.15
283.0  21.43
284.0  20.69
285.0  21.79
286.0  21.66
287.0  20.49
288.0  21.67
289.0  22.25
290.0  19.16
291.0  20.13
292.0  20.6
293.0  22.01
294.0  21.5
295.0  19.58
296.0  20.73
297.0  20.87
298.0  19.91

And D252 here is 20.9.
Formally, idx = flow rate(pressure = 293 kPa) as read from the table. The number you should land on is 22.01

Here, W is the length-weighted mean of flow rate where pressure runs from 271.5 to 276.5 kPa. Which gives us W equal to 20.4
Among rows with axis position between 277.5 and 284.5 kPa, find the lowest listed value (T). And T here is 20.56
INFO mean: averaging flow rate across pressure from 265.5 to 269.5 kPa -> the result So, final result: 22.3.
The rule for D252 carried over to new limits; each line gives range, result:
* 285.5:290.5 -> 21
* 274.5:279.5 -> 21.1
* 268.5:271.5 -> 22.3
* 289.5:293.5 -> 20.5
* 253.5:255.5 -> 20.9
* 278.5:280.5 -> 21.1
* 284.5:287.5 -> 21.3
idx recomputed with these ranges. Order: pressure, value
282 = 21.15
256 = 18.66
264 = 21.95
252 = 21.4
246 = 20.47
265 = 22.49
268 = 22.74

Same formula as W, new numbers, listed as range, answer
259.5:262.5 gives 20.6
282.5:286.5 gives 21.4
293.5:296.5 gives 20.6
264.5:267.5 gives 22.3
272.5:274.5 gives 19.8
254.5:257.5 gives 19.7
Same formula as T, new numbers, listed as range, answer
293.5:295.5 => 19.58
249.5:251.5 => 21.01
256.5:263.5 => 19.85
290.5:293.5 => 20.13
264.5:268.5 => 21.92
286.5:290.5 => 19.16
